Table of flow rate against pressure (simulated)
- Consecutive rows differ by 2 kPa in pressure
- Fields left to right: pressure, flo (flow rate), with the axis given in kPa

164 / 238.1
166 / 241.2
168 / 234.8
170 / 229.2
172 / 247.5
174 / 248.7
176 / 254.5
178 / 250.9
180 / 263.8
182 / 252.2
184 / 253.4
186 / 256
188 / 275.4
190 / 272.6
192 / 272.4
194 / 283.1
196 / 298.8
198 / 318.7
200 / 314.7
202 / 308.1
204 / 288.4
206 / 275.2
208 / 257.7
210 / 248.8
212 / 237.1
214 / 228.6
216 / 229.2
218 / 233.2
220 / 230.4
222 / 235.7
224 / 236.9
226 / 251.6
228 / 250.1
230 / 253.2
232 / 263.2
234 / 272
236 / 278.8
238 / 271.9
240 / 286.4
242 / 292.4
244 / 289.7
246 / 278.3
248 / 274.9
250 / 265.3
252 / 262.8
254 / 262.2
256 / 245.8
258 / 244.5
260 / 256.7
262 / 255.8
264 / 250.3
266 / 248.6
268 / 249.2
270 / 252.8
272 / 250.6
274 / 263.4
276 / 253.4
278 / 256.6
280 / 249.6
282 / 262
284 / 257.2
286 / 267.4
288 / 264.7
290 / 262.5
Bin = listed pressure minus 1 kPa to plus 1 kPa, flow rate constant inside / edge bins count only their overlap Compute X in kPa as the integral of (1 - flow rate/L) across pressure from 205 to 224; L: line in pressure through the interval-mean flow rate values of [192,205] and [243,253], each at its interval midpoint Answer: 3.3 kPa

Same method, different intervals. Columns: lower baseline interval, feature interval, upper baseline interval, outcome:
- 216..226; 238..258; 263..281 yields -2.2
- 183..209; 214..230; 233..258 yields 2.2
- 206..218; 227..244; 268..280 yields -1.7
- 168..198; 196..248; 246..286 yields -1.3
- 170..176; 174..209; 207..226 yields -4.7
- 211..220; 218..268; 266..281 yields -3.7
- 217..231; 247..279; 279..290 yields -0.3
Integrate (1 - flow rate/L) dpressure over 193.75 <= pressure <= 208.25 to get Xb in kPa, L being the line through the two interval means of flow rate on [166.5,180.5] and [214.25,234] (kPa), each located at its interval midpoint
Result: -3.0 kPa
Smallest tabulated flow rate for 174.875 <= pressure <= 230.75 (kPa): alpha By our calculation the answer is 228.6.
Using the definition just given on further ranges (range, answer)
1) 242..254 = 262.2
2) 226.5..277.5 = 244.5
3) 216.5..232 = 230.4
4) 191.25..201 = 272.4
